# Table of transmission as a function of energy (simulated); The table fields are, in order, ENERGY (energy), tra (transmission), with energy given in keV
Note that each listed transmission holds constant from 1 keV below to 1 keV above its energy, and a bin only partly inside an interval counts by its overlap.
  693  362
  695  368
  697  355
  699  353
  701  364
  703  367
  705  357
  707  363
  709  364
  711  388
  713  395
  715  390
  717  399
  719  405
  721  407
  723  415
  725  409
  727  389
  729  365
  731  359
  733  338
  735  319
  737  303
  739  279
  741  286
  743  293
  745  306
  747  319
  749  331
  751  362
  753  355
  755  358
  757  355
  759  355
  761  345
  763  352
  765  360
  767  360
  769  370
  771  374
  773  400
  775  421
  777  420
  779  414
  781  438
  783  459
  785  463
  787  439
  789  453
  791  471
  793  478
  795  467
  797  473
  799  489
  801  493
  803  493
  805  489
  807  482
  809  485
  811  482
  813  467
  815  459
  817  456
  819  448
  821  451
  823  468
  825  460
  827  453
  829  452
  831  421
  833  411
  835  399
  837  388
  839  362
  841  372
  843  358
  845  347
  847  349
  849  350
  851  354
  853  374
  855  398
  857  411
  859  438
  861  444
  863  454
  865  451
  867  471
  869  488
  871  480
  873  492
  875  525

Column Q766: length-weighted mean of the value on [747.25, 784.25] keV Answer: 379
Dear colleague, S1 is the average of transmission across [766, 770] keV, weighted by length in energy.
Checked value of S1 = 365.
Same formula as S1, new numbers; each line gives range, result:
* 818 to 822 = 450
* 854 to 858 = 404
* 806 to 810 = 484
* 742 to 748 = 306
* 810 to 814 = 474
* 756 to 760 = 355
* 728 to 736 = 345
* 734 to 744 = 296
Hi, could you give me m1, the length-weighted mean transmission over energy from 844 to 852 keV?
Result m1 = 350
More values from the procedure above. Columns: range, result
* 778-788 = 443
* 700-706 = 363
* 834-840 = 383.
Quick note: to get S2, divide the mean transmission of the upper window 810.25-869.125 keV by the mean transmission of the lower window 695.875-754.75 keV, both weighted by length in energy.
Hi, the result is 1.18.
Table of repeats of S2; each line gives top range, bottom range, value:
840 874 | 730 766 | 1.25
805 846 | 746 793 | 1.10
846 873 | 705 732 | 1.09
